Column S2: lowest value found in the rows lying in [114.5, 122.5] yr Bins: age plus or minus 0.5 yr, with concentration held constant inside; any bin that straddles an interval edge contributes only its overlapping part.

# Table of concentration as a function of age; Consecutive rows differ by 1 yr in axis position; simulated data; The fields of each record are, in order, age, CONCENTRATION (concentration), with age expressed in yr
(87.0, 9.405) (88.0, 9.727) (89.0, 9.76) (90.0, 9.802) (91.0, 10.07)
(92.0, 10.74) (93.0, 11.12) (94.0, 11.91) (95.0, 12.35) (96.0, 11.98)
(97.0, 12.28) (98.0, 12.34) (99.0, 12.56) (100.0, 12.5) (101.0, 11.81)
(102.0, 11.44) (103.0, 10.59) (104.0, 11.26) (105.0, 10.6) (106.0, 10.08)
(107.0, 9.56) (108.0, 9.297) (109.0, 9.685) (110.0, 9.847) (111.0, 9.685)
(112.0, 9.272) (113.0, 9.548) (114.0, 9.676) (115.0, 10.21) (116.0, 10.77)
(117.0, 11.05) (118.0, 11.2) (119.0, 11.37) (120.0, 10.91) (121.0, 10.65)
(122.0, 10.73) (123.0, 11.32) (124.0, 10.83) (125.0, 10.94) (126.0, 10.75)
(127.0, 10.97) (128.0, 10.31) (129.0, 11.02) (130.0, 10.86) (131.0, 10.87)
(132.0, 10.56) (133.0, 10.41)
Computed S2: 10.21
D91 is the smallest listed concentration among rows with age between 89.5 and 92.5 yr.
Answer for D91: 9.802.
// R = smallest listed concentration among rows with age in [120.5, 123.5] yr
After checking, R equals 10.65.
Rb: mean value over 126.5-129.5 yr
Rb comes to 10.8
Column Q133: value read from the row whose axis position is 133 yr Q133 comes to 10.41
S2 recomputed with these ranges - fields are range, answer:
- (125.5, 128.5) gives 10.31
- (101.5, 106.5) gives 10.08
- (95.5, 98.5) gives 11.98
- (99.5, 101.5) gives 11.81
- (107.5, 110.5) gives 9.297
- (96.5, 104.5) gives 10.59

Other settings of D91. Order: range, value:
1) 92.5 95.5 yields 11.12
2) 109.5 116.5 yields 9.272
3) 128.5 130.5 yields 10.86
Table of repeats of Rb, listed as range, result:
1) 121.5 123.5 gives 11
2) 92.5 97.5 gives 11.9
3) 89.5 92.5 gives 10.2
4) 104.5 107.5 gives 10.1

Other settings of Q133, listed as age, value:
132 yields 10.56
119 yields 11.37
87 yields 9.405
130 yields 10.86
